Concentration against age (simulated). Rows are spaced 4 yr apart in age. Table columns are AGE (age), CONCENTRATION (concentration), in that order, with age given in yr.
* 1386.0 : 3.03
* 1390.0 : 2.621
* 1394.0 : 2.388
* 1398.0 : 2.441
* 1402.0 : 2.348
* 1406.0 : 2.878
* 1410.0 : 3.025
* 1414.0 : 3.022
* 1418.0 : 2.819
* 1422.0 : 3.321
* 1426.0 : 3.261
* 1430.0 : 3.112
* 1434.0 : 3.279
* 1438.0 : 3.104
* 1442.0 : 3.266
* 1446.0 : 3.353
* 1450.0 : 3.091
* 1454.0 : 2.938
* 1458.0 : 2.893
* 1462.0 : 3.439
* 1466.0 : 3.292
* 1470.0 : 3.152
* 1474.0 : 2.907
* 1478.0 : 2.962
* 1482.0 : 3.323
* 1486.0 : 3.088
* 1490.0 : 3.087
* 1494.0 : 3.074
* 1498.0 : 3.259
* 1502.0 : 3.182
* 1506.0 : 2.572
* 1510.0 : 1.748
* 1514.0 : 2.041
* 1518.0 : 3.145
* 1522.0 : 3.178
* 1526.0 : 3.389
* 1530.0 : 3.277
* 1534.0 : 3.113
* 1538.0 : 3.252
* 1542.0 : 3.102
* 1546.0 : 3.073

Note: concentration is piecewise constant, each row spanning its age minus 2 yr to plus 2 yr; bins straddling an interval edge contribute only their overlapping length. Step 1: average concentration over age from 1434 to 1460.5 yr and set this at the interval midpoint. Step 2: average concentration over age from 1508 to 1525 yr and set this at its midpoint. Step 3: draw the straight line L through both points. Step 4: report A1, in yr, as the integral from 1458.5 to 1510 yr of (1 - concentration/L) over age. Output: -3.9 yr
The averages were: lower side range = 3.13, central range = 3.05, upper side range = 2.58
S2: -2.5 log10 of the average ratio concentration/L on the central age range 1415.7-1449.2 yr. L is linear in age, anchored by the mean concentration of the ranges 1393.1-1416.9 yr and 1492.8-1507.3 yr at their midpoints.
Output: -0.139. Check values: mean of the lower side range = 2.7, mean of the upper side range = 3.04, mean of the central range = 3.18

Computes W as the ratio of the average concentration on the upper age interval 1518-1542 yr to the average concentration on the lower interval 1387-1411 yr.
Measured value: 1.23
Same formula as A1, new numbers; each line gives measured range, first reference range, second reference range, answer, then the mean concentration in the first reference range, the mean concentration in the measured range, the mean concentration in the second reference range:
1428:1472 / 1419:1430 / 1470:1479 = -1.14 yr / 3.22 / 3.17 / 2.98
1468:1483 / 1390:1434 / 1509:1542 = -0.83 yr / 2.87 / 3.07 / 2.94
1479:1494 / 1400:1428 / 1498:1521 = -2.40 yr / 2.95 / 3.14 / 2.63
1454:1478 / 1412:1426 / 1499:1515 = -3.09 yr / 3.08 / 3.11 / 2.46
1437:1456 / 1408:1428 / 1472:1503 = -0.34 yr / 3.09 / 3.15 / 3.11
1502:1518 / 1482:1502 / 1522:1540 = 4.08 yr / 3.15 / 2.38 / 3.25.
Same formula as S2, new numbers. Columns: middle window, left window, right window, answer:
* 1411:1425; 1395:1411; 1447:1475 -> -0.115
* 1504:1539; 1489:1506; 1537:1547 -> 0.098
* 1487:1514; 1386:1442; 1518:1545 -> 0.130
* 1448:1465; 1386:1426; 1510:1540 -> -0.083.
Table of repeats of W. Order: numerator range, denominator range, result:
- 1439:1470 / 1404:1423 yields 1.06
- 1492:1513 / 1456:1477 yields 0.87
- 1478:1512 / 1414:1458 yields 0.93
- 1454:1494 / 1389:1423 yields 1.13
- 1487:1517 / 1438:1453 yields 0.86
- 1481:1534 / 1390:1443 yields 1.01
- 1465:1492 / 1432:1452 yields 0.97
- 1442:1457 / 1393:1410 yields 1.21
